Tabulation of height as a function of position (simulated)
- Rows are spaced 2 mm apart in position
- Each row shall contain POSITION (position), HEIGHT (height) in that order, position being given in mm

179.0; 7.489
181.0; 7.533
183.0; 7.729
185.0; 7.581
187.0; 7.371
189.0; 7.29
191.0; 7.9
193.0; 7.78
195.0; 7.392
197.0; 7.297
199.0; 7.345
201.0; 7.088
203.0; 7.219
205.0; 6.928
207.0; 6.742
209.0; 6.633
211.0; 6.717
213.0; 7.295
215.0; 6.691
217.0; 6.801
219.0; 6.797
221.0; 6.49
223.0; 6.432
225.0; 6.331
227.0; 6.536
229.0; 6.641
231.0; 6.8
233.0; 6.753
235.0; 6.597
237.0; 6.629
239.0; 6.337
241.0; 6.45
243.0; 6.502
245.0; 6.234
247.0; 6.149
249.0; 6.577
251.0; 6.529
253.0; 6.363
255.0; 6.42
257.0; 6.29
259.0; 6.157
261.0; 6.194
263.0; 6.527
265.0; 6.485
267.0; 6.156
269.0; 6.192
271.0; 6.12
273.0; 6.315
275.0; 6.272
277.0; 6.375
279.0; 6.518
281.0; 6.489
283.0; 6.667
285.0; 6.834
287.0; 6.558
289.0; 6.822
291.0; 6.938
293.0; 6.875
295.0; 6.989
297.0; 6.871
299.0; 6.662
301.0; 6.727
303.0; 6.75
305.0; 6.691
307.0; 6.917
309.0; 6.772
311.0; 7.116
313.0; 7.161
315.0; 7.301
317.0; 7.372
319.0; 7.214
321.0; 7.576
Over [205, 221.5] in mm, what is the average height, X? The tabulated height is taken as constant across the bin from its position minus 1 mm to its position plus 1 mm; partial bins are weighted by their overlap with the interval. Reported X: 6.79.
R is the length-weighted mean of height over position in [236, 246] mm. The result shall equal 6.43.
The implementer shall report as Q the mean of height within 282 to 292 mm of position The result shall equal 6.76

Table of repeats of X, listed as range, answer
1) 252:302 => 6.51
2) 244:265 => 6.35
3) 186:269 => 6.72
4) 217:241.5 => 6.58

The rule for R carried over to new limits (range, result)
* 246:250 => 6.36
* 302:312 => 6.85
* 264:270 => 6.28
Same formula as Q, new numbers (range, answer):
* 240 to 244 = 6.48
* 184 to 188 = 7.48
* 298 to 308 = 6.75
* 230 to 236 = 6.72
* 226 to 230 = 6.59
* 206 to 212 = 6.7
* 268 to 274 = 6.21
